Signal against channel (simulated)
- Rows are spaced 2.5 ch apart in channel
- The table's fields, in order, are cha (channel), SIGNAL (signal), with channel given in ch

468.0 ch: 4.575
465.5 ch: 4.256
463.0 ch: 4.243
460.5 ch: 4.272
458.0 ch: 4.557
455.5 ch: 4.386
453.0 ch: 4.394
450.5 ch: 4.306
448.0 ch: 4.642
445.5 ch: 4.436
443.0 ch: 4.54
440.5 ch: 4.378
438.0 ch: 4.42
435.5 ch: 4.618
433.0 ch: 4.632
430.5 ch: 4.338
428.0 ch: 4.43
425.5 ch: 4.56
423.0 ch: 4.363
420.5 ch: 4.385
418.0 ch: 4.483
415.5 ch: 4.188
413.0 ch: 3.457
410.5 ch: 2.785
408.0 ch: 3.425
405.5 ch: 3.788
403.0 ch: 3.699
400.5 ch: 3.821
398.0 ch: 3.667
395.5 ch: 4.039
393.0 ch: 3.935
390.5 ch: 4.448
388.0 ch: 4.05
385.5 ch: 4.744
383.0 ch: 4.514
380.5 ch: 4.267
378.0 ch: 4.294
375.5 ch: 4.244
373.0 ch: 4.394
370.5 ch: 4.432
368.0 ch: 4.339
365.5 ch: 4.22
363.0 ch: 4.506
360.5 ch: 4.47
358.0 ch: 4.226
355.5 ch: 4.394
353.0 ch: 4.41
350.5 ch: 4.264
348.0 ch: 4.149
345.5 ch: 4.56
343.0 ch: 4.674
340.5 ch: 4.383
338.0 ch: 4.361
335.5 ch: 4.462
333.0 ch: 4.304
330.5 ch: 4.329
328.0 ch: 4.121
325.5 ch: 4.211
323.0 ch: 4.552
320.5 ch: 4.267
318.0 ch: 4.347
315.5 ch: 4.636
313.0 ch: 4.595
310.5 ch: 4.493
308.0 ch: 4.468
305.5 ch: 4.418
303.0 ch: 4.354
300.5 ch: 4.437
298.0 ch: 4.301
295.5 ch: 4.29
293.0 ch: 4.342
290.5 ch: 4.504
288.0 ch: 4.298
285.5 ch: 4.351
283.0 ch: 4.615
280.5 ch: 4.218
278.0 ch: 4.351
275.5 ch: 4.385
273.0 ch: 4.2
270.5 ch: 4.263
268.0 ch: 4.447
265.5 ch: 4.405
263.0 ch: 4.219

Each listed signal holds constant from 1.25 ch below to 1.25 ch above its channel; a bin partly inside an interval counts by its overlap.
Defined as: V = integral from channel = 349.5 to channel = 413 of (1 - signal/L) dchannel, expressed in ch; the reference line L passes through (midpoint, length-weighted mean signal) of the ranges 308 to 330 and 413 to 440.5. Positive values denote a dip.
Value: 4.0 ch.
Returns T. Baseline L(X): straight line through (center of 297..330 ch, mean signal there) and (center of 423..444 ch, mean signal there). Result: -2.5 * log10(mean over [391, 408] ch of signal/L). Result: 0.17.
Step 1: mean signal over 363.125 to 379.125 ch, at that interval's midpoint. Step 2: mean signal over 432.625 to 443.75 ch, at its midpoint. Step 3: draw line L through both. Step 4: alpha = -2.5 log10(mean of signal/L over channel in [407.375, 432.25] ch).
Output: 0.10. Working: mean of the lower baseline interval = 4.33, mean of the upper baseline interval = 4.51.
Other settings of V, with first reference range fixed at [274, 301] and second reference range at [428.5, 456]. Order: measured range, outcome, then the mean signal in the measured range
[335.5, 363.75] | 0.0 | 4.4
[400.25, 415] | 3.1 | 3.51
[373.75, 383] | 0.2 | 4.31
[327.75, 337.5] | 0.2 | 4.33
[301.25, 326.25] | -0.3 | 4.44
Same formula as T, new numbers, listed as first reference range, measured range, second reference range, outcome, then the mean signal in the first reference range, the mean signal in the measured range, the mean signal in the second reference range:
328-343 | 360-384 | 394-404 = -0.08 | 4.37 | 4.36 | 3.81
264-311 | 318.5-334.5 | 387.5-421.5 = -0.03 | 4.37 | 4.3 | 3.86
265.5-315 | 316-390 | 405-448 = -0.01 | 4.39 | 4.37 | 4.21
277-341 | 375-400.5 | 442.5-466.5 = 0.05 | 4.39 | 4.2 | 4.4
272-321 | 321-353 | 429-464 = 0.01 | 4.4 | 4.36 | 4.44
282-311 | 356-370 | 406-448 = -0.01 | 4.4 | 4.36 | 4.22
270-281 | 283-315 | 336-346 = -0.01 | 4.29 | 4.42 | 4.49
